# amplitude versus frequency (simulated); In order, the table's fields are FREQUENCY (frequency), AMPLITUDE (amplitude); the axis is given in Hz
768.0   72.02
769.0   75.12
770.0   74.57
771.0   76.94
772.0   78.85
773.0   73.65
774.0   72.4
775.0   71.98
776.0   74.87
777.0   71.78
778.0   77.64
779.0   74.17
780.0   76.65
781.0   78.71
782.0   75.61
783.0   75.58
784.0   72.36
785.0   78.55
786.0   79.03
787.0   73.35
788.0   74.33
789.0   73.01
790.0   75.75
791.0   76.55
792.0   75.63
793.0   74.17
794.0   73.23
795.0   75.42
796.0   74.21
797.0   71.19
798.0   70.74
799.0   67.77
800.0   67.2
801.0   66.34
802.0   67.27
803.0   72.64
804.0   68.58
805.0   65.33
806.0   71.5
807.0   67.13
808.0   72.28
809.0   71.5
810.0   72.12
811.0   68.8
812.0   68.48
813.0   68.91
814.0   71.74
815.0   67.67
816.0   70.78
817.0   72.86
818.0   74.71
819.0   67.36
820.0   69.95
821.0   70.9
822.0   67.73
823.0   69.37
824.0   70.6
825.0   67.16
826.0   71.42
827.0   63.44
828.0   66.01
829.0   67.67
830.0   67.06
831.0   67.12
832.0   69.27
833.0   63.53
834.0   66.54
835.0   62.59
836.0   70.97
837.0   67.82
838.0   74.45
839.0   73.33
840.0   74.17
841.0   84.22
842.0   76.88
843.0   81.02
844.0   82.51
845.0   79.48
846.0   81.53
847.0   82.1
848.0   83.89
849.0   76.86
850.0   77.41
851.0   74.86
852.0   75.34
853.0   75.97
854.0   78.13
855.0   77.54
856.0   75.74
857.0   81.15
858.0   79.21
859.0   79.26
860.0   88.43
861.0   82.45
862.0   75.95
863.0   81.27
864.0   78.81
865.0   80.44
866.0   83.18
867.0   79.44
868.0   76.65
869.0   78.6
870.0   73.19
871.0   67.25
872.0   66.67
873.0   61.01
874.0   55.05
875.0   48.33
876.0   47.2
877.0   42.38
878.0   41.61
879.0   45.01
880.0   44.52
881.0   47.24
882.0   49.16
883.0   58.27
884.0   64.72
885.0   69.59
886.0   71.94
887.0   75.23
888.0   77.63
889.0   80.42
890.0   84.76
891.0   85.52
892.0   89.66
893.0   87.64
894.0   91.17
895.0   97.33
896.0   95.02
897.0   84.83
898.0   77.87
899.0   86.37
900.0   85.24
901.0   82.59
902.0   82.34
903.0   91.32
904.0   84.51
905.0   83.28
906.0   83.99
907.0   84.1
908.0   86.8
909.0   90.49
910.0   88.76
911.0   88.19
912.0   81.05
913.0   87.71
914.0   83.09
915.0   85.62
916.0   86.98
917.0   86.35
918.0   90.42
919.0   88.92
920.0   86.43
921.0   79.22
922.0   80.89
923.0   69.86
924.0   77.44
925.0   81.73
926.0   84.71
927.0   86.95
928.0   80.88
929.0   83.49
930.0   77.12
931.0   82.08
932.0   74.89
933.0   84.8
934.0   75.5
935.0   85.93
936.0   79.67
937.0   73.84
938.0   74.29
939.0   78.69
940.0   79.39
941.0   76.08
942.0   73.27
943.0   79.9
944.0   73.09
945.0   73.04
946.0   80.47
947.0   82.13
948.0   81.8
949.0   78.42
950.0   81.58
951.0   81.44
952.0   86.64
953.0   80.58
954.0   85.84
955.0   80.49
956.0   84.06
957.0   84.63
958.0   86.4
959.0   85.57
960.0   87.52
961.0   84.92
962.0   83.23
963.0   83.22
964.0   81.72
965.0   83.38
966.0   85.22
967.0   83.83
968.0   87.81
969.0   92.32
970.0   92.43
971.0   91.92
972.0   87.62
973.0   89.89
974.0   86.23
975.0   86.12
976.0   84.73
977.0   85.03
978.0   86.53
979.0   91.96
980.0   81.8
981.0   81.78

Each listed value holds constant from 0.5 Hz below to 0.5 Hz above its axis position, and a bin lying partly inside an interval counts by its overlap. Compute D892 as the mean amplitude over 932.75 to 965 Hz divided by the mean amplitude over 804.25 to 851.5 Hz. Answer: 1.13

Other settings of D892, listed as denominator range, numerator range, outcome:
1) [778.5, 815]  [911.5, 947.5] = 1.12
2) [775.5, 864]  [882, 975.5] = 1.13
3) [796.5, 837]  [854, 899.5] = 1.05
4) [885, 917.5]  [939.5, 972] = 0.98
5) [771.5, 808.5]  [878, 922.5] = 1.09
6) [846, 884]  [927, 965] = 1.16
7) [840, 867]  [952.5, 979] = 1.08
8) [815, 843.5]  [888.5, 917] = 1.23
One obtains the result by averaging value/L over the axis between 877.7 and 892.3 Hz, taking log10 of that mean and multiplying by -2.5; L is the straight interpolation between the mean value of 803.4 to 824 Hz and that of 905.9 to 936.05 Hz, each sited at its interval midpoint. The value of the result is 0.200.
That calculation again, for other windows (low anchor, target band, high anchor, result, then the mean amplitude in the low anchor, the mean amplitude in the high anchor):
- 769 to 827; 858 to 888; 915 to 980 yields 0.17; 72.2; 82.8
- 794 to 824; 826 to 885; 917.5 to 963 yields 0.05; 70.1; 81.1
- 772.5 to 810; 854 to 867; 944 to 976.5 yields -0.04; 72.9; 84.4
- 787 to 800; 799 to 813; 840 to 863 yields 0.08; 73.3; 79.5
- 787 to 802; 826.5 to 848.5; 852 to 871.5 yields 0.05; 72.4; 78.5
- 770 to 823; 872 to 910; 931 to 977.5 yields 0.07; 72.4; 82.6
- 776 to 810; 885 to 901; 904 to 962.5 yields -0.06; 72.9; 82.2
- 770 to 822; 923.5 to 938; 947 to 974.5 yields 0.03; 72.5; 85.1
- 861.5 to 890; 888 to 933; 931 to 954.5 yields -0.17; 65.4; 79.2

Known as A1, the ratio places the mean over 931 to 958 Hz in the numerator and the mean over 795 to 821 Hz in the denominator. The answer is 1.14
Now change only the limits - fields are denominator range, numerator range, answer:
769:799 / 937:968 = 1.09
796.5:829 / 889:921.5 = 1.25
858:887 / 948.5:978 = 1.29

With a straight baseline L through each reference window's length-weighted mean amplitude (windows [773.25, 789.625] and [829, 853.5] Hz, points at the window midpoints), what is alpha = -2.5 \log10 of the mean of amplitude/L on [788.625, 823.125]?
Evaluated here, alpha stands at 0.06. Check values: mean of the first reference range 75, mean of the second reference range 74.4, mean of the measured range 70.8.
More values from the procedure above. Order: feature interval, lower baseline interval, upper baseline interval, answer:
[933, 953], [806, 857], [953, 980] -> 0.06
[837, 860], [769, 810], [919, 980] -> -0.02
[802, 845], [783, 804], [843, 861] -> 0.09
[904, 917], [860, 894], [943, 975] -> -0.15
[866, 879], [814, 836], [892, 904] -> 0.29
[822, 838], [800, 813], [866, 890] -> -0.01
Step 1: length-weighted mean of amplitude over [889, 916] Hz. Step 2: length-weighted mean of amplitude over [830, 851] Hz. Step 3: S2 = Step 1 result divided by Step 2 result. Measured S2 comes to 1.16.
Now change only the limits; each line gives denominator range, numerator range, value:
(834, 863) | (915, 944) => 1.04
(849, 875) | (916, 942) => 1.07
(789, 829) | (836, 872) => 1.11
